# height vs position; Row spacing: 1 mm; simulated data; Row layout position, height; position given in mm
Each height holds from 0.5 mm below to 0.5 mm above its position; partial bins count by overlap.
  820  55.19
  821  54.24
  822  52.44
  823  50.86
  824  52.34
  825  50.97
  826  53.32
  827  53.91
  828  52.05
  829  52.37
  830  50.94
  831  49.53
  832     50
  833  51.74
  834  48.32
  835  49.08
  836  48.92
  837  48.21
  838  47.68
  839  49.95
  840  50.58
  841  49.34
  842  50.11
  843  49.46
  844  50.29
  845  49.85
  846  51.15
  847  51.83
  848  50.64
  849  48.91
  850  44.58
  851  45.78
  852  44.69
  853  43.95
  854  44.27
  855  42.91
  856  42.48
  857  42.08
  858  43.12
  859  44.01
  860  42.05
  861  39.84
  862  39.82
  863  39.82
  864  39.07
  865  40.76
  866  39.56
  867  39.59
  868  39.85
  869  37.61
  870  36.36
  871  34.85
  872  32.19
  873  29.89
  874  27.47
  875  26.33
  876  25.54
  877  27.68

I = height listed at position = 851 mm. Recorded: 45.78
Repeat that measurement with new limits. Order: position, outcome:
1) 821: 54.24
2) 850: 44.58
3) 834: 48.32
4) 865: 40.76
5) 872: 32.19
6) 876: 25.54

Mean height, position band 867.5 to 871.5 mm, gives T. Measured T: 37.2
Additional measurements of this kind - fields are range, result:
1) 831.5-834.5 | 50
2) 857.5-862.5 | 41.8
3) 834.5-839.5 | 48.8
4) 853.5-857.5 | 42.9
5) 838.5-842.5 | 50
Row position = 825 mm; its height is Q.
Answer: 50.97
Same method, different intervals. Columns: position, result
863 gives 39.82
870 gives 36.36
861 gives 39.84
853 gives 43.95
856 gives 42.48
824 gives 52.34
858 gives 43.12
